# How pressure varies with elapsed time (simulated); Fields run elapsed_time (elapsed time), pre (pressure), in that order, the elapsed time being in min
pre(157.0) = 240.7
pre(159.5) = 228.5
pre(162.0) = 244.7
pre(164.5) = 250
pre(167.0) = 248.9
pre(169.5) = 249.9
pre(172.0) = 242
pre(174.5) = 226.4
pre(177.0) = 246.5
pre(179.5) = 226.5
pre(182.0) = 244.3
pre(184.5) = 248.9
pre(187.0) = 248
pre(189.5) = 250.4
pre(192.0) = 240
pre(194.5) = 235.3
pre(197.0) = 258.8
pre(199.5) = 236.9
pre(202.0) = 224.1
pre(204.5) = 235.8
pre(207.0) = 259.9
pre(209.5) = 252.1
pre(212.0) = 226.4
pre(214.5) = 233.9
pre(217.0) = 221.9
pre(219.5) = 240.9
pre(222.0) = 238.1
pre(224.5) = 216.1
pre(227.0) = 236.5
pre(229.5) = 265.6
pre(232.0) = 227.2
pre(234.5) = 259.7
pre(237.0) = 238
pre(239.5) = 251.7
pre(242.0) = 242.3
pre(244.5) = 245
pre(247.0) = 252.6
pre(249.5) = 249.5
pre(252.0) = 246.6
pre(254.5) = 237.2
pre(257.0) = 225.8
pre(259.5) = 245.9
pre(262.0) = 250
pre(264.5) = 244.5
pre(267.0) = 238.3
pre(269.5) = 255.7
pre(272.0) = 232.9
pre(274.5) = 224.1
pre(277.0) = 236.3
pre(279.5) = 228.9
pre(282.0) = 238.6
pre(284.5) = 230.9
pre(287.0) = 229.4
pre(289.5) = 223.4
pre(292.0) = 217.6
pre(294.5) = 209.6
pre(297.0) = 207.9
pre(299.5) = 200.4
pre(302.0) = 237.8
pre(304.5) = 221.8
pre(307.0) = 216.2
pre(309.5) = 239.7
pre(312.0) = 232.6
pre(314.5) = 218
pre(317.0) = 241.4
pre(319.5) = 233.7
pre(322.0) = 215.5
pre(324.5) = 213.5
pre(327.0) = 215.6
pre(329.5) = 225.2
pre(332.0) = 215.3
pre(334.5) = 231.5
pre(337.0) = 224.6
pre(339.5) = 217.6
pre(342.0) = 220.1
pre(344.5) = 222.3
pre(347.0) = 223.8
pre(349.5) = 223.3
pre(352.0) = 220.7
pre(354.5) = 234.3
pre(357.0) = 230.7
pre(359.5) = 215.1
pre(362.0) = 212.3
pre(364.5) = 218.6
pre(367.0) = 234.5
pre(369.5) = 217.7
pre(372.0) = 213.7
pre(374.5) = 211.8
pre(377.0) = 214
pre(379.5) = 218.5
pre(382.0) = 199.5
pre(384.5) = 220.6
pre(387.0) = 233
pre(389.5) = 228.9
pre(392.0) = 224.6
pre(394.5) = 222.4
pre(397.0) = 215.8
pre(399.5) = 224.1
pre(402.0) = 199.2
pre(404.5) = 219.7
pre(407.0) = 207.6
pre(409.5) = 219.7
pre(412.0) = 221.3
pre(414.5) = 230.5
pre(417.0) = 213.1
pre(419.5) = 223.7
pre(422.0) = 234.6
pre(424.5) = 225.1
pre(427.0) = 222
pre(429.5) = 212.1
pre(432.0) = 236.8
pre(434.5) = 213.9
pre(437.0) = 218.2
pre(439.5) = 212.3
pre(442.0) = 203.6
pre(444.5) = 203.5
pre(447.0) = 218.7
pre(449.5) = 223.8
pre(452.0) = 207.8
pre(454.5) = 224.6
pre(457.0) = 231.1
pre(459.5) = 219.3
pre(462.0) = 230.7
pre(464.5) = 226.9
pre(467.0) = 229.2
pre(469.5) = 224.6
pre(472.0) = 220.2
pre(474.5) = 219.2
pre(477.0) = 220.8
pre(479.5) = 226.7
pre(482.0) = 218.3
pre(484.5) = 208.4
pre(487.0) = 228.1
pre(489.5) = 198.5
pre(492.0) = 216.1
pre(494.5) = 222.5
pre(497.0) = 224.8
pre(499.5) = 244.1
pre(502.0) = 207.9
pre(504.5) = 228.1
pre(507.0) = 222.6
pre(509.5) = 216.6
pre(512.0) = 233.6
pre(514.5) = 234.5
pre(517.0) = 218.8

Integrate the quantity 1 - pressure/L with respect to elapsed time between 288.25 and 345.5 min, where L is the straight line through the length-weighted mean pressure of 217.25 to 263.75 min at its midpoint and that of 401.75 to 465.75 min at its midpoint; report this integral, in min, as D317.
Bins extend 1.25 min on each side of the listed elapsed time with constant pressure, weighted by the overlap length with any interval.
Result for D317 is 2.8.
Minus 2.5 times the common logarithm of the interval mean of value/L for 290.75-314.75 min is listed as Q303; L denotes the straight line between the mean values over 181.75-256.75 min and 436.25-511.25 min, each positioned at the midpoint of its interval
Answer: 0.07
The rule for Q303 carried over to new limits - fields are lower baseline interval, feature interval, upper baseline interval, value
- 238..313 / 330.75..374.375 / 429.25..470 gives 0.028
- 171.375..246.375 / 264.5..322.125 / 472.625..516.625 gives 0.033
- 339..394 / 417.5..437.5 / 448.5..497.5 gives -0.011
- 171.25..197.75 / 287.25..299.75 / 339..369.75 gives 0.076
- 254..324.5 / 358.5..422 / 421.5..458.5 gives 0.018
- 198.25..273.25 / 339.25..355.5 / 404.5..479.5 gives 0.032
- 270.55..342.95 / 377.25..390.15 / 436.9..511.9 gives 0.015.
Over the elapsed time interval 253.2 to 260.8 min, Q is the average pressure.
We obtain 236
